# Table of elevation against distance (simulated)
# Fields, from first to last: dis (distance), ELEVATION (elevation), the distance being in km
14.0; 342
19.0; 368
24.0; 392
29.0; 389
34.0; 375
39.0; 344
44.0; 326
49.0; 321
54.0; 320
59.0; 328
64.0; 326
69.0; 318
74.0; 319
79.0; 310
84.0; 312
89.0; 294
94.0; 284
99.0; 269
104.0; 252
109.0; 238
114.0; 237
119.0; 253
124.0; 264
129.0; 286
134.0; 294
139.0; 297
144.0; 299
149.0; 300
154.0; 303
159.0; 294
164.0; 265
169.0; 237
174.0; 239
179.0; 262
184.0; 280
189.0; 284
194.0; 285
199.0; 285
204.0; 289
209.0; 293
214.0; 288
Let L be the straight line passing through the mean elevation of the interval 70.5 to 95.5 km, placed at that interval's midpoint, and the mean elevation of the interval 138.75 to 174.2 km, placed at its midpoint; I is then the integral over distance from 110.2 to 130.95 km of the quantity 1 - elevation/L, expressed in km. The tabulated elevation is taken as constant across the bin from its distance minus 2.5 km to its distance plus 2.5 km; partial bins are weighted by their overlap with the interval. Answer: 2.5 km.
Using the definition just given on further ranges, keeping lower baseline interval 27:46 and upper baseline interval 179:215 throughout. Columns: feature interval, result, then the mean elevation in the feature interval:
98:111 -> 3.0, 252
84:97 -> 1.6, 293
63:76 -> 0.9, 320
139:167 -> 1.2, 292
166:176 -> 1.9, 239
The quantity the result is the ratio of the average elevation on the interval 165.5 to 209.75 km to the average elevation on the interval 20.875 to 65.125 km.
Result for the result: 0.8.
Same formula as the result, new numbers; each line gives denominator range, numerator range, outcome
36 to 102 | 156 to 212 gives 0.88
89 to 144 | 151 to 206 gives 1.02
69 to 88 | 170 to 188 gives 0.83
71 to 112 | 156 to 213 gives 0.96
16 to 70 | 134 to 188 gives 0.80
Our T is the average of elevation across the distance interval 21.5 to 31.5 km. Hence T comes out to 390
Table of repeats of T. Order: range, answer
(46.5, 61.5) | 323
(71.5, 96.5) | 304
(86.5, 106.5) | 275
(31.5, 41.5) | 360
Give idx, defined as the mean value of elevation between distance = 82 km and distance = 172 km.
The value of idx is 276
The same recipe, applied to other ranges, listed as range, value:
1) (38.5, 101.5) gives 312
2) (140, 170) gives 286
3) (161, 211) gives 272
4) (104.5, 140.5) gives 265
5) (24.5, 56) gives 349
